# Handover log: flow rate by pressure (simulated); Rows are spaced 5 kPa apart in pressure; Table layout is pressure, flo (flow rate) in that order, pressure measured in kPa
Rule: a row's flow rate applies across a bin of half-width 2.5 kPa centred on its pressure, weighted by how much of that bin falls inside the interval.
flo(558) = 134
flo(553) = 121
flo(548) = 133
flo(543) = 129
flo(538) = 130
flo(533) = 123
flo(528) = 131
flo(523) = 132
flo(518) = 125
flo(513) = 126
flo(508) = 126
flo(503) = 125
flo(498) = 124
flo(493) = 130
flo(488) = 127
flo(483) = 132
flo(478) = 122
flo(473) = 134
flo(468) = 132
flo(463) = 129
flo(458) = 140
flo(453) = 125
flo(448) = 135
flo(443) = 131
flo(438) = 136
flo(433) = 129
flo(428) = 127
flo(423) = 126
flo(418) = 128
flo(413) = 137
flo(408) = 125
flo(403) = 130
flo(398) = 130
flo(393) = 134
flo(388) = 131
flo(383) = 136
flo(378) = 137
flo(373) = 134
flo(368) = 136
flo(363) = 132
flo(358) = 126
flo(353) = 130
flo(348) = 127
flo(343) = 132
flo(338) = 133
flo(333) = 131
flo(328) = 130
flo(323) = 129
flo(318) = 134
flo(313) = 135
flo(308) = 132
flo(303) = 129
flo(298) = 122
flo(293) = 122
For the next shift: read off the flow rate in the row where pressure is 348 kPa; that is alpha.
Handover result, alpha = 127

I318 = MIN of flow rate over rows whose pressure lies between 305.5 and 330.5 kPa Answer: 129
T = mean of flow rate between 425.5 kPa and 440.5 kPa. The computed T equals 131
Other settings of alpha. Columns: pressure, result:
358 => 126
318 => 134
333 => 131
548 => 133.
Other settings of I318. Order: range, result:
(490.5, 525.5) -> 124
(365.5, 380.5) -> 134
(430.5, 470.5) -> 125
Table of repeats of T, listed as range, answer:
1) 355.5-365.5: 129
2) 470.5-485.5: 129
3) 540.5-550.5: 131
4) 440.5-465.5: 132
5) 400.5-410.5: 128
